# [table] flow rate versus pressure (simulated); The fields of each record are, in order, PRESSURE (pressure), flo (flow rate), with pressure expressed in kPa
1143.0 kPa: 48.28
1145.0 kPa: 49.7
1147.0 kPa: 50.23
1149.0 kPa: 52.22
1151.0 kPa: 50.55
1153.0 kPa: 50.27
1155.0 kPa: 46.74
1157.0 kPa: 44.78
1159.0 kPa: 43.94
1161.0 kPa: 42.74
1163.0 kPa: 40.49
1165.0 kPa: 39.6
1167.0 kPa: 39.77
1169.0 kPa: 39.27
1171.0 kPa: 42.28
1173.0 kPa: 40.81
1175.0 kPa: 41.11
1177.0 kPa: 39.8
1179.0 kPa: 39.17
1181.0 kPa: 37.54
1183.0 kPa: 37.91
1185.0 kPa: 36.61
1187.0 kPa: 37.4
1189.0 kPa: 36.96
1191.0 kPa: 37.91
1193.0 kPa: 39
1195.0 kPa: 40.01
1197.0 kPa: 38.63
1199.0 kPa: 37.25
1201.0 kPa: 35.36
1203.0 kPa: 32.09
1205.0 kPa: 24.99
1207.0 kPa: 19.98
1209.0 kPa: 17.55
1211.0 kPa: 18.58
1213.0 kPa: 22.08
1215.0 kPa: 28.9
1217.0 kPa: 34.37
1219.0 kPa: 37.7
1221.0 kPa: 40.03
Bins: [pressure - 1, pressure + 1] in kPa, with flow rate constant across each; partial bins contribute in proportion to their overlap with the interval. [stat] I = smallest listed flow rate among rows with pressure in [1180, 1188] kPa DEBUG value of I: 36.61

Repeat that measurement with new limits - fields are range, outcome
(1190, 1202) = 35.36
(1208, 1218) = 17.55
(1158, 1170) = 39.27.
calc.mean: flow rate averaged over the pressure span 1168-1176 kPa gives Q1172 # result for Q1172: 40.9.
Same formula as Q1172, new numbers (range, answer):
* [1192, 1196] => 39.5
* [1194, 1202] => 37.8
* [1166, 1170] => 39.5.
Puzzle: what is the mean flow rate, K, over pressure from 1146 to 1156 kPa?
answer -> 50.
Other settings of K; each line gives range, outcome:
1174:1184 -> 39.1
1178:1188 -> 37.7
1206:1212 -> 18.7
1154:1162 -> 44.6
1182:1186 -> 37.3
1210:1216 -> 23.2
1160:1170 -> 40.4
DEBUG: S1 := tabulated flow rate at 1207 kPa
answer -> 19.98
